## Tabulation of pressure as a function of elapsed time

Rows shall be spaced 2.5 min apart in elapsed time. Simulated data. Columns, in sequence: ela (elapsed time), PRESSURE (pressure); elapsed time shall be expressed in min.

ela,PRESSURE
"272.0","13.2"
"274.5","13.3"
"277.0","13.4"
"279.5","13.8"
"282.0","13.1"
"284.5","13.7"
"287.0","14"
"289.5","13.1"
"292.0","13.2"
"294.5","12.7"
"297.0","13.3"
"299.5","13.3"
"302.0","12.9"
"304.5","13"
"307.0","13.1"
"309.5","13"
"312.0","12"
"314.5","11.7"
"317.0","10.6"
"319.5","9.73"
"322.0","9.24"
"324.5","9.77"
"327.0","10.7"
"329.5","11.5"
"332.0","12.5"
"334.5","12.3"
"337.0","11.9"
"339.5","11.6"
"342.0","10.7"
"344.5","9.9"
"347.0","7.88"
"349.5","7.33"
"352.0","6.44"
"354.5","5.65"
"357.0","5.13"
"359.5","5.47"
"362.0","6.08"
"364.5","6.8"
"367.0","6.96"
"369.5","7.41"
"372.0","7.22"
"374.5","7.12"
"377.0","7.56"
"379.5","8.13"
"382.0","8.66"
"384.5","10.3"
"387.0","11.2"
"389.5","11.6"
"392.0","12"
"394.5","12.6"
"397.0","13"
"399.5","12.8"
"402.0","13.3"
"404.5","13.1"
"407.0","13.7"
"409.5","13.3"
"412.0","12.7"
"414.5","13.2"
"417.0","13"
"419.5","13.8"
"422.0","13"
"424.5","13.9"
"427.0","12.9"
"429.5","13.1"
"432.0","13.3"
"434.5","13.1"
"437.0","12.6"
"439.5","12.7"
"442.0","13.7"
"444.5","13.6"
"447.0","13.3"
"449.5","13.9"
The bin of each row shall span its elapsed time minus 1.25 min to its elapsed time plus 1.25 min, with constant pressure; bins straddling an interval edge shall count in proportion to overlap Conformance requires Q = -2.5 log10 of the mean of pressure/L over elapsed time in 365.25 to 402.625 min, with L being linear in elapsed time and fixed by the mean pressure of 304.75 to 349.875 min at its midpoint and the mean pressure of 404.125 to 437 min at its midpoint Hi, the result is 0.24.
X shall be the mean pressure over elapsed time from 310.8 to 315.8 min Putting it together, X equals 11.8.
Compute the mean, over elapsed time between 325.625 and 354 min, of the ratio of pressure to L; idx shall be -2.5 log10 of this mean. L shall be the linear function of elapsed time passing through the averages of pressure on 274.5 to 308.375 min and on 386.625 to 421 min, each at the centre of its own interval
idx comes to 0.28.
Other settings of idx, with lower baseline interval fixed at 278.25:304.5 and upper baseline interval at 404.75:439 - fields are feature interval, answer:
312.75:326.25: 0.28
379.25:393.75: 0.25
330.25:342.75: 0.12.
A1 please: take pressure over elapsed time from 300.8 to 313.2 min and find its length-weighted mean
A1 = 12.8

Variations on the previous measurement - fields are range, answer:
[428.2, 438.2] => 13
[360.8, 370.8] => 6.82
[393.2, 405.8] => 13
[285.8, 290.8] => 13.5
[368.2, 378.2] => 7.32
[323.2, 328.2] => 10.2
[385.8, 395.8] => 11.9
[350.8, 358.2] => 5.74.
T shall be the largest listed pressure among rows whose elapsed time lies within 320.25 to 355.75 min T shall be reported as 12.5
